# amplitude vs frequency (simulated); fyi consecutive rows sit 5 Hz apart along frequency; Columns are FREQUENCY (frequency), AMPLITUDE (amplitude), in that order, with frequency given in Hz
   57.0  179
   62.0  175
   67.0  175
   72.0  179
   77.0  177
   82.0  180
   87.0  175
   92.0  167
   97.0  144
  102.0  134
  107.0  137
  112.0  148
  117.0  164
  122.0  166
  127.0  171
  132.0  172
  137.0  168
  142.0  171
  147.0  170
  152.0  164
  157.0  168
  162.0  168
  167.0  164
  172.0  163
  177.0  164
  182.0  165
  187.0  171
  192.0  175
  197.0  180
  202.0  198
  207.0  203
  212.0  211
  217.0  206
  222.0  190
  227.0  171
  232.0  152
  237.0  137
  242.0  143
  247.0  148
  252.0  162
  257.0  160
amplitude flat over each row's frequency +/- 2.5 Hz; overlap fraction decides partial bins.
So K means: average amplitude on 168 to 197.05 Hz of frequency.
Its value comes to 169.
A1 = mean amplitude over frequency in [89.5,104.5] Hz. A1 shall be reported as 148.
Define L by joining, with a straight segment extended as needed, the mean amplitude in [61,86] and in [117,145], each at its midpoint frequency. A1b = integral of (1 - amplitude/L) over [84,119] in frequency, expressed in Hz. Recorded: 4.11 Hz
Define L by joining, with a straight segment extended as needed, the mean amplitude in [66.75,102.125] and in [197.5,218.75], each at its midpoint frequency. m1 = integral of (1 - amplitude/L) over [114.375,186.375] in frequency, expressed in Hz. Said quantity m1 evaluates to 7.33 Hz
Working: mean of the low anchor 168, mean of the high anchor 202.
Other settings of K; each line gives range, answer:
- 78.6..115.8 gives 156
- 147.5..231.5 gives 178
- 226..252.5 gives 150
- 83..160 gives 162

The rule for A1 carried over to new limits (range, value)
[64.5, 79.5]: 177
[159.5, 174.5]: 165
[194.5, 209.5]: 194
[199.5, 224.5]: 202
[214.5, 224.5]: 198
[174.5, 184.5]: 164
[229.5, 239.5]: 144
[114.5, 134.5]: 168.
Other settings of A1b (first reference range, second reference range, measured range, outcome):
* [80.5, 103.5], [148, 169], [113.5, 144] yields -0.81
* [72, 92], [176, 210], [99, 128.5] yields 4.14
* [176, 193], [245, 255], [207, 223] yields -4.04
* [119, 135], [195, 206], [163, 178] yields 1.51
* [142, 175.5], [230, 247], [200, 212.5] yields -4.07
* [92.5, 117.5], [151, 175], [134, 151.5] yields -1.16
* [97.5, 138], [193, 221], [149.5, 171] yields 1.26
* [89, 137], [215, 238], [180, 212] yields -3.05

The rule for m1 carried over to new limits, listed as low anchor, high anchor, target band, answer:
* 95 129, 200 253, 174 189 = -0.1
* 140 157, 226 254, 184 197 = -1.1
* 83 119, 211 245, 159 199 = -1.1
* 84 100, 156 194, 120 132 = -0.4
